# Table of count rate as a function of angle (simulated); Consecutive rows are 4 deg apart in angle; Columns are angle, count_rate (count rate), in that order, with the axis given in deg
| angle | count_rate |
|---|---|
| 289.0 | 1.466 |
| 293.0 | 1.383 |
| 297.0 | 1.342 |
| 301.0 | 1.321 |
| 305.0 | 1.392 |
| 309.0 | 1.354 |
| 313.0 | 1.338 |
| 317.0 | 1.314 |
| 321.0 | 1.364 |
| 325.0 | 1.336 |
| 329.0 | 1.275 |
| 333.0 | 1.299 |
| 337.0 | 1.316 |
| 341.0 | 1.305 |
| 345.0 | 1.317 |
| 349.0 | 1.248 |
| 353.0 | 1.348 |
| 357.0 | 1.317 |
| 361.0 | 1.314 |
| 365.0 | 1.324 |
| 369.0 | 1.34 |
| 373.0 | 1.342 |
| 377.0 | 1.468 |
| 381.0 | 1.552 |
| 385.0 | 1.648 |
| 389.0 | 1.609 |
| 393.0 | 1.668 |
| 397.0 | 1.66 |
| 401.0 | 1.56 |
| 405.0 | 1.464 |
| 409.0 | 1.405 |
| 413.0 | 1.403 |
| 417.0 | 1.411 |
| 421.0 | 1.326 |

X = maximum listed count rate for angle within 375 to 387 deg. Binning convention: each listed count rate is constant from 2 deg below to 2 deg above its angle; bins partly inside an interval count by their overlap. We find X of 1.648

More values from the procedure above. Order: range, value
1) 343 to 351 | 1.317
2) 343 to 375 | 1.348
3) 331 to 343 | 1.316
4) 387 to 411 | 1.668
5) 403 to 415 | 1.464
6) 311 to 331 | 1.364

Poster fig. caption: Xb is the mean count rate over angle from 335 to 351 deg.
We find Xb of 1.3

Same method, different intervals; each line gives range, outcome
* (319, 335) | 1.32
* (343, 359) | 1.31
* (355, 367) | 1.32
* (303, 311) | 1.37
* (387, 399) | 1.65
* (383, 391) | 1.63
